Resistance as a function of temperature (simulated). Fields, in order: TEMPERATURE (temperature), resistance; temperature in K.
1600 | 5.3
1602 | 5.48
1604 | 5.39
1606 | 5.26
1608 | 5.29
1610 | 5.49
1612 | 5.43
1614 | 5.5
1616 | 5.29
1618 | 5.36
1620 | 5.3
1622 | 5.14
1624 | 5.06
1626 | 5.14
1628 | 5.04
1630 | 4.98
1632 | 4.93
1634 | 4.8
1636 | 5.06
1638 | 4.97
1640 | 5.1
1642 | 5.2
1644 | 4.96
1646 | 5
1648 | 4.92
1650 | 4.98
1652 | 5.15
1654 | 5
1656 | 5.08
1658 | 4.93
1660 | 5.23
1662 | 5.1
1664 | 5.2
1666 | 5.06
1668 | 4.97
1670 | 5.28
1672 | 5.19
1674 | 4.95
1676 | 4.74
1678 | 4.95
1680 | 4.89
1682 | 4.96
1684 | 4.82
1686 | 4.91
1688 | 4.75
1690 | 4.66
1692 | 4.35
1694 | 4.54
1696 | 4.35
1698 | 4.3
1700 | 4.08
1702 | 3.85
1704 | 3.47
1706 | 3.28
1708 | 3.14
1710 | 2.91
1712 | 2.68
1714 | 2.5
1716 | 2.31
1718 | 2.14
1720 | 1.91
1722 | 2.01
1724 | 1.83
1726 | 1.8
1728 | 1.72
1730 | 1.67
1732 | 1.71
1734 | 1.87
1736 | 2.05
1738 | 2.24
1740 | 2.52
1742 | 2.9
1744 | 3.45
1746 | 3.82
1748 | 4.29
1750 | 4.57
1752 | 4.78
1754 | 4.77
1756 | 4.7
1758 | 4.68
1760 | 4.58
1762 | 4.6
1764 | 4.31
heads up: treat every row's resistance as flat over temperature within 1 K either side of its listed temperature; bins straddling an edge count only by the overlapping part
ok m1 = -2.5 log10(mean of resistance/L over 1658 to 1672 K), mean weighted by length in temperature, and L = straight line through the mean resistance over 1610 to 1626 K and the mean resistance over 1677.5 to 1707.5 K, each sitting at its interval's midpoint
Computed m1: -0.09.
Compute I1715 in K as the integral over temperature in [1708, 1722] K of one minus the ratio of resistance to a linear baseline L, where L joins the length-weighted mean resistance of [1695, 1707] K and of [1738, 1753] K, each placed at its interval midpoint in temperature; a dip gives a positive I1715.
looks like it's 5.1 K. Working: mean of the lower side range 3.89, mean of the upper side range 3.66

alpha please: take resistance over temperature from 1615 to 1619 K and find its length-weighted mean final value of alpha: 5.33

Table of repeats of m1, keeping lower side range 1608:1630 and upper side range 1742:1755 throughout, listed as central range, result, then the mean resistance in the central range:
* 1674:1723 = 0.214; 3.79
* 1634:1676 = -0.021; 5.05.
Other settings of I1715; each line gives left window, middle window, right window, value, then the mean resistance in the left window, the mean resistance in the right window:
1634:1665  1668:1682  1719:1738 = -3.4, 5.05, 1.86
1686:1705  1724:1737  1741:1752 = 7.2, 4.3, 3.89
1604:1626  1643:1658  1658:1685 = 0.4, 5.31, 5.02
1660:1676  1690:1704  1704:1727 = -3.0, 5.09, 2.46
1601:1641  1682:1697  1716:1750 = -4.9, 5.2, 2.43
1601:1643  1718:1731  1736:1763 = 7.2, 5.2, 3.92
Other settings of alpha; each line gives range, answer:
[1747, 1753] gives 4.55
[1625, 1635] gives 4.98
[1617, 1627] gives 5.2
